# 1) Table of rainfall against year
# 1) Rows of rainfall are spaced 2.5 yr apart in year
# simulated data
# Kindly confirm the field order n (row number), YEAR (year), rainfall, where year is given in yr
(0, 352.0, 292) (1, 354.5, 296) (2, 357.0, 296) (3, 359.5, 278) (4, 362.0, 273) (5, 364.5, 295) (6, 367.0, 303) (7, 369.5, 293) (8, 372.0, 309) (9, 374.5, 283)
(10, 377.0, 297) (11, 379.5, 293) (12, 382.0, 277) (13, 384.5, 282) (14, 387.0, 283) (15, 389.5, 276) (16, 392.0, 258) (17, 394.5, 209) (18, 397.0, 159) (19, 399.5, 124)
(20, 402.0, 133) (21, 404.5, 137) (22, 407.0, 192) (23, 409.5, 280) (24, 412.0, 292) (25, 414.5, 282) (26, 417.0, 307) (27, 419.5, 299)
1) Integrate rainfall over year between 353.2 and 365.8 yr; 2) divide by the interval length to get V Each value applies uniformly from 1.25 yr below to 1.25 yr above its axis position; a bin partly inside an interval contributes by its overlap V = 288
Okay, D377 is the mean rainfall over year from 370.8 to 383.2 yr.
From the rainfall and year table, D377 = 292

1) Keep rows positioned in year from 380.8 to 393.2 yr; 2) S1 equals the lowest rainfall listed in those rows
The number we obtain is 258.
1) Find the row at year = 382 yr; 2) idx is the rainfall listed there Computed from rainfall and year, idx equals 277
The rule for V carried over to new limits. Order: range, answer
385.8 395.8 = 256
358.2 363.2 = 276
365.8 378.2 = 297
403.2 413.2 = 224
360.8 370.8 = 291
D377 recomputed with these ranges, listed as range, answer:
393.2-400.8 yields 164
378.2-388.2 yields 284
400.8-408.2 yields 154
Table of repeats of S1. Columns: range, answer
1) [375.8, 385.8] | 277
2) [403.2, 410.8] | 137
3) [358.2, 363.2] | 273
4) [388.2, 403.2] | 124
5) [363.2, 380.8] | 283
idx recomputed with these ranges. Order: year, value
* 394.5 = 209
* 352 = 292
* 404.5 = 137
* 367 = 303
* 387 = 283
